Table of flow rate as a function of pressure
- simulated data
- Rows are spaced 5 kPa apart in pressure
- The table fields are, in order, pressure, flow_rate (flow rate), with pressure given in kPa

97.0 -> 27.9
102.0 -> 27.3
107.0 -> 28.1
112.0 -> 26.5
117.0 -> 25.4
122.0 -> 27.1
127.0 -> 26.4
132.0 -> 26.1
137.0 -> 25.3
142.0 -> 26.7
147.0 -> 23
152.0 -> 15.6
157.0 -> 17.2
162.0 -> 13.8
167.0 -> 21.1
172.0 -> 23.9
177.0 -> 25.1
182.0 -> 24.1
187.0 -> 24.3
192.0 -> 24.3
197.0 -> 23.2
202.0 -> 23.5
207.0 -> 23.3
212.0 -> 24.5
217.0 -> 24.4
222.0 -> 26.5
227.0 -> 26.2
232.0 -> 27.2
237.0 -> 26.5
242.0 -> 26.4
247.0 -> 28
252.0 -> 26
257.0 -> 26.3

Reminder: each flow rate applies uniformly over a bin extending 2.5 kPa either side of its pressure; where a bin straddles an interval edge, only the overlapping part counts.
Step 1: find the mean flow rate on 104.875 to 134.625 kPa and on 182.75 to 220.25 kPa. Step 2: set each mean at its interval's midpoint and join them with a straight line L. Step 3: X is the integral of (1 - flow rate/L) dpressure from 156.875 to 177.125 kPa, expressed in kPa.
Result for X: 4.1 kPa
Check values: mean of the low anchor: 26.6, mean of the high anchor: 24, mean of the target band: 20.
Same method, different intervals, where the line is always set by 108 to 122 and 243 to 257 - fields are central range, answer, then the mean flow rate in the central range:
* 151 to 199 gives 9.3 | 21.4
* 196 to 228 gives 2.6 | 24.5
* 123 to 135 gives 0.1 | 26.3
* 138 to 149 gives 0.6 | 25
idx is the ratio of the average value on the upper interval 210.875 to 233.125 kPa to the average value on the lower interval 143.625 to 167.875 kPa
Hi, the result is 1.41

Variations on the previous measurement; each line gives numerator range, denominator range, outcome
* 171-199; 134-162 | 1.15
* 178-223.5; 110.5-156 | 0.99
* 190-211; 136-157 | 1.08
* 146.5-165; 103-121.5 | 0.63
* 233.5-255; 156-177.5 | 1.34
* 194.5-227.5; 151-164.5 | 1.57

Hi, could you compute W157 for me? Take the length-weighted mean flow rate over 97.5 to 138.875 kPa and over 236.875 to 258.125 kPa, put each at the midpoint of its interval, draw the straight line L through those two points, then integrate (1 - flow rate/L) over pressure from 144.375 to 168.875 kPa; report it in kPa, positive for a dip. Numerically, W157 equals 7.8 kPa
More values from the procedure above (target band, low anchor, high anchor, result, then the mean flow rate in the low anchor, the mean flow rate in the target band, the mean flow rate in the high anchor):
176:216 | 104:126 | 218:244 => 3.8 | 26.8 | 24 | 26.4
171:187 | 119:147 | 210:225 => 0.7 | 26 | 24.4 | 25.2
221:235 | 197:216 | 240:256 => -0.7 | 23.7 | 26.6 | 26.8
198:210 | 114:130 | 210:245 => 1.2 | 26.3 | 23.4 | 26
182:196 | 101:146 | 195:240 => 0.7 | 26.4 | 24.1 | 25.1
